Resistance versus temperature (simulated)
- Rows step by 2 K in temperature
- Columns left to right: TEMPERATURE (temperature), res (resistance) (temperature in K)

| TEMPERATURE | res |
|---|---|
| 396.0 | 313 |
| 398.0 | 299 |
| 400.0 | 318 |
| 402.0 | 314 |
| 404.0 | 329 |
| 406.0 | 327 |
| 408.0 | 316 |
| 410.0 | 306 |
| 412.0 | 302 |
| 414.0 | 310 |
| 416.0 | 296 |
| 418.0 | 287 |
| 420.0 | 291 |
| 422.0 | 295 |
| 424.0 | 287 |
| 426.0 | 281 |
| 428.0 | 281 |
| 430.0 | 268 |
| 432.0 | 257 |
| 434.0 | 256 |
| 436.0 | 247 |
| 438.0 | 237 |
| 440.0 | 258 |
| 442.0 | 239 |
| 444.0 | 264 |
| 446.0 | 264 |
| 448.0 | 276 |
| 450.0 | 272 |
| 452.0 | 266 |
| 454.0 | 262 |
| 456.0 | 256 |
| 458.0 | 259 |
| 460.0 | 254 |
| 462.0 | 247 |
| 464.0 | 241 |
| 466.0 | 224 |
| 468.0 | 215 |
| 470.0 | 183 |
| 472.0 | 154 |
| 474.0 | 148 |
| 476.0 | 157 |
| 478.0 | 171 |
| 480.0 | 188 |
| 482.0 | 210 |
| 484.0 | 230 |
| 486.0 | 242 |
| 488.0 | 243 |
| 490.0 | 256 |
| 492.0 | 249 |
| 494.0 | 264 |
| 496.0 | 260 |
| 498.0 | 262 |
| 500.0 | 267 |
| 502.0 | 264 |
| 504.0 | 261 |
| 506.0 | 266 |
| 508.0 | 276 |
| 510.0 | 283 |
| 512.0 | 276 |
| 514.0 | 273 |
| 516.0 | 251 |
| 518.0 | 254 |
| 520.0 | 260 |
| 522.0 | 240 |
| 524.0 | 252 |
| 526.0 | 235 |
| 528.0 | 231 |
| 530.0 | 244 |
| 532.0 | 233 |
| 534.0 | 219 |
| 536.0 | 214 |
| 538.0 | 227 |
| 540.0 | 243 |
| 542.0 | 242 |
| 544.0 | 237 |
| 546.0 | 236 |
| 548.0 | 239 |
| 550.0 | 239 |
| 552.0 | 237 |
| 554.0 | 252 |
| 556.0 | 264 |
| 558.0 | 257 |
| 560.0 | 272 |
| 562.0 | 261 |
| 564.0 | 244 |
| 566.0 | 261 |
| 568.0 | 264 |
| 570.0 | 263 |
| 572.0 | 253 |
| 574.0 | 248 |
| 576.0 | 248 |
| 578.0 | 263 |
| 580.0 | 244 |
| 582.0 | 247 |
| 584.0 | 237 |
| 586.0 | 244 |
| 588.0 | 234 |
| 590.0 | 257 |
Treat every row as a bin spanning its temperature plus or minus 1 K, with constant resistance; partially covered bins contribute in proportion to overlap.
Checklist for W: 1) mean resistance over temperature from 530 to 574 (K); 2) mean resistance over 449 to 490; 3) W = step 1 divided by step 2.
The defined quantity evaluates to 1.1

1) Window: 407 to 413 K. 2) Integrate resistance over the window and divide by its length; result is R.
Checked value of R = 308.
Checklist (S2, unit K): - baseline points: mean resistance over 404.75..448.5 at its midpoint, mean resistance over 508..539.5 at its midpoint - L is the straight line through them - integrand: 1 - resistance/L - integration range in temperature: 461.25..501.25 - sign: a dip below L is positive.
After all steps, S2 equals 6.2 K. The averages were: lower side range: 280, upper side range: 247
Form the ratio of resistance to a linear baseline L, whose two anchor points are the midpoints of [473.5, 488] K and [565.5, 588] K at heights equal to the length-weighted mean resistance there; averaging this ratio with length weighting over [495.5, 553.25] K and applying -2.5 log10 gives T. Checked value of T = -0.130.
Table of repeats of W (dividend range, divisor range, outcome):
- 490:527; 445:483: 1.17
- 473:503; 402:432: 0.76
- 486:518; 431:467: 1.03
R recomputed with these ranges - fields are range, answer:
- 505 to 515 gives 275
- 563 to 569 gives 256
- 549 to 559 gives 250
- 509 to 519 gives 267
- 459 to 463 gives 250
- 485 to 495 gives 251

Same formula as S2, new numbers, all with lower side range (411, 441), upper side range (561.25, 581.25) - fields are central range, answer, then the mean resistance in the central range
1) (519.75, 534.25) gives 1.2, 239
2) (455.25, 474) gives 3.4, 221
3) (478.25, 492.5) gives 2.2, 227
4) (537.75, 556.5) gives 1.2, 242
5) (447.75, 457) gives 0.2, 266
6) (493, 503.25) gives 0.1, 263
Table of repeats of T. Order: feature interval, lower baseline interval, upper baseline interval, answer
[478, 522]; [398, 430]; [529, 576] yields 0.06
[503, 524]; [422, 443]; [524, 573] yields -0.06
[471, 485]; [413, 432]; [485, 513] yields 0.44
